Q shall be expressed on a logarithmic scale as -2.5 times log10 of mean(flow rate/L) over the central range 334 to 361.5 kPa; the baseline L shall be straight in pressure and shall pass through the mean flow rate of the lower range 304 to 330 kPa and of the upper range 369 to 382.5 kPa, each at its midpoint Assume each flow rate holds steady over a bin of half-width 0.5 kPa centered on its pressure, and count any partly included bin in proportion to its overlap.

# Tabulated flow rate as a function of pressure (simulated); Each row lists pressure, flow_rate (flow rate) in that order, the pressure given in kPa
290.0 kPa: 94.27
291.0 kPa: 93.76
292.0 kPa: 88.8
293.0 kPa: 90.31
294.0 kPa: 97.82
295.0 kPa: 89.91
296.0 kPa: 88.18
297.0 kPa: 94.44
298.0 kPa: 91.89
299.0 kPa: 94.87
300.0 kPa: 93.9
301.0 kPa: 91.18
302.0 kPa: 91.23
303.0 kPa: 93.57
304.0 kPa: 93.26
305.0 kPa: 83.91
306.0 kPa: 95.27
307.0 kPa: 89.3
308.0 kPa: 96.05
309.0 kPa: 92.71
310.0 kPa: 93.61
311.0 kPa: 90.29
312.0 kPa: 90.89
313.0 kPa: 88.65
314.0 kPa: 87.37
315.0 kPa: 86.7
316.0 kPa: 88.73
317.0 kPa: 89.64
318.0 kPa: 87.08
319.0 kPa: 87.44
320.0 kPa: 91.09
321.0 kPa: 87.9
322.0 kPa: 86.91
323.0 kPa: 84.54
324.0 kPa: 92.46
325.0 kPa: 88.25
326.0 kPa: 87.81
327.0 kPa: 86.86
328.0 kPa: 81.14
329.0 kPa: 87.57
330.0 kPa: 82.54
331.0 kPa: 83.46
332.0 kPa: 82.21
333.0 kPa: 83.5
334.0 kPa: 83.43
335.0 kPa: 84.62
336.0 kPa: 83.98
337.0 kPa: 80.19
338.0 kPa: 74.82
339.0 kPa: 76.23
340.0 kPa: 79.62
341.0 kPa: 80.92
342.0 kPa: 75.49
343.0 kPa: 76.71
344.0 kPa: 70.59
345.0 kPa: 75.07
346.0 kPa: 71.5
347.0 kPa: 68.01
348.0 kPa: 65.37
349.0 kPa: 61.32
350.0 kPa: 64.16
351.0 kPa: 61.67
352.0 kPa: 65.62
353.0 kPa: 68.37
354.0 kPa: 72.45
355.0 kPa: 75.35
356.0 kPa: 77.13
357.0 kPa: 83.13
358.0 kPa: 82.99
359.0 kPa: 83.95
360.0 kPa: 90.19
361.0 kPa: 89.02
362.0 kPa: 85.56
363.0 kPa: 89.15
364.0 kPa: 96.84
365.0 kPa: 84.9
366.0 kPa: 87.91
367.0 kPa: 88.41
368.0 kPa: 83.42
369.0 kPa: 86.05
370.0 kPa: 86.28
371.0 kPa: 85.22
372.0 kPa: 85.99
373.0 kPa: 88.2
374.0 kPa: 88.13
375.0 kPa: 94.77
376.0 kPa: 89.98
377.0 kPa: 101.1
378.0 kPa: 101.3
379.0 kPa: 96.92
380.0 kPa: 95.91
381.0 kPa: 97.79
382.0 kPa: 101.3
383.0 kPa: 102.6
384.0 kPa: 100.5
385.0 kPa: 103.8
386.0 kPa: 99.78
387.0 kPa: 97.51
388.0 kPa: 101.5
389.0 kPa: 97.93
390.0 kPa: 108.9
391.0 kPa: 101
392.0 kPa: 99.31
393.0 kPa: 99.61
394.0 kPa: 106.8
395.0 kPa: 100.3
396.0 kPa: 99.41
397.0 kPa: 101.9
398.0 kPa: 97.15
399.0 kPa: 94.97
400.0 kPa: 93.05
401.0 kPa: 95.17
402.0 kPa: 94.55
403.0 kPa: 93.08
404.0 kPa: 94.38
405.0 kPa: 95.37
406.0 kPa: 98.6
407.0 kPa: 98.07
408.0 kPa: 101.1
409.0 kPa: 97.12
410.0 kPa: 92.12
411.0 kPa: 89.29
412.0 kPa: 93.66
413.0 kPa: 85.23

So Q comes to 0.20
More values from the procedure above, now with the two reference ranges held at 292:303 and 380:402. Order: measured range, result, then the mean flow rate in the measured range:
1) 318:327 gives 0.07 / 88.2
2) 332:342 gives 0.18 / 80.6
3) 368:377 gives 0.11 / 88.5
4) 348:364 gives 0.25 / 76.9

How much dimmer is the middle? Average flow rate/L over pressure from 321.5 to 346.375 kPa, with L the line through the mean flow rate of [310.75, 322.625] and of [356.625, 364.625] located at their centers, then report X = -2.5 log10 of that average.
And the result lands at 0.083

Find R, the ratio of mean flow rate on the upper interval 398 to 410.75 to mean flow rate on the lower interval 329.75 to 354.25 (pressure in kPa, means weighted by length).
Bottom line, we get 1.3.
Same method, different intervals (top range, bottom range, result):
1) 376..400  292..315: 1.09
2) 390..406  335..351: 1.33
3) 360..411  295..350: 1.12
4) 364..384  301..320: 1.02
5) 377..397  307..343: 1.17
